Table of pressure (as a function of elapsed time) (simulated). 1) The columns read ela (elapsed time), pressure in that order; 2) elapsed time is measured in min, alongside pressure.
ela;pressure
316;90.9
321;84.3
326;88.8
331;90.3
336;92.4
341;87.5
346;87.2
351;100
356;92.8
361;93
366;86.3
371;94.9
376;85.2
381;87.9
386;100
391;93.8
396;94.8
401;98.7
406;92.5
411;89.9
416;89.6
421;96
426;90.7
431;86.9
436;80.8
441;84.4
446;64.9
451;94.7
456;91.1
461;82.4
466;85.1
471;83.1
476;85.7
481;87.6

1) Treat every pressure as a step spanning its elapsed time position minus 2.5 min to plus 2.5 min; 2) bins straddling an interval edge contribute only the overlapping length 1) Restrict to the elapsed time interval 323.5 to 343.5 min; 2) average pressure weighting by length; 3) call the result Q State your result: 89.8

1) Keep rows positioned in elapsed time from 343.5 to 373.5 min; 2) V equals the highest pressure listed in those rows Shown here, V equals 100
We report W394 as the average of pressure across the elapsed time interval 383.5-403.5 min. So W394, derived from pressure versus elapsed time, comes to 96.8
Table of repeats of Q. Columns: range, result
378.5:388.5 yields 94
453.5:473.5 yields 85.4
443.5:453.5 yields 79.8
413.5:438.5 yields 88.8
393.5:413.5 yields 94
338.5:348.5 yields 87.3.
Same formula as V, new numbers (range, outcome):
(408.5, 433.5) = 96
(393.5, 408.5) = 98.7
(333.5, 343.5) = 92.4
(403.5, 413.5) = 92.5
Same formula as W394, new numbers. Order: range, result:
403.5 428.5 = 91.7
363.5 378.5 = 88.8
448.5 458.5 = 92.9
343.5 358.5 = 93.3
